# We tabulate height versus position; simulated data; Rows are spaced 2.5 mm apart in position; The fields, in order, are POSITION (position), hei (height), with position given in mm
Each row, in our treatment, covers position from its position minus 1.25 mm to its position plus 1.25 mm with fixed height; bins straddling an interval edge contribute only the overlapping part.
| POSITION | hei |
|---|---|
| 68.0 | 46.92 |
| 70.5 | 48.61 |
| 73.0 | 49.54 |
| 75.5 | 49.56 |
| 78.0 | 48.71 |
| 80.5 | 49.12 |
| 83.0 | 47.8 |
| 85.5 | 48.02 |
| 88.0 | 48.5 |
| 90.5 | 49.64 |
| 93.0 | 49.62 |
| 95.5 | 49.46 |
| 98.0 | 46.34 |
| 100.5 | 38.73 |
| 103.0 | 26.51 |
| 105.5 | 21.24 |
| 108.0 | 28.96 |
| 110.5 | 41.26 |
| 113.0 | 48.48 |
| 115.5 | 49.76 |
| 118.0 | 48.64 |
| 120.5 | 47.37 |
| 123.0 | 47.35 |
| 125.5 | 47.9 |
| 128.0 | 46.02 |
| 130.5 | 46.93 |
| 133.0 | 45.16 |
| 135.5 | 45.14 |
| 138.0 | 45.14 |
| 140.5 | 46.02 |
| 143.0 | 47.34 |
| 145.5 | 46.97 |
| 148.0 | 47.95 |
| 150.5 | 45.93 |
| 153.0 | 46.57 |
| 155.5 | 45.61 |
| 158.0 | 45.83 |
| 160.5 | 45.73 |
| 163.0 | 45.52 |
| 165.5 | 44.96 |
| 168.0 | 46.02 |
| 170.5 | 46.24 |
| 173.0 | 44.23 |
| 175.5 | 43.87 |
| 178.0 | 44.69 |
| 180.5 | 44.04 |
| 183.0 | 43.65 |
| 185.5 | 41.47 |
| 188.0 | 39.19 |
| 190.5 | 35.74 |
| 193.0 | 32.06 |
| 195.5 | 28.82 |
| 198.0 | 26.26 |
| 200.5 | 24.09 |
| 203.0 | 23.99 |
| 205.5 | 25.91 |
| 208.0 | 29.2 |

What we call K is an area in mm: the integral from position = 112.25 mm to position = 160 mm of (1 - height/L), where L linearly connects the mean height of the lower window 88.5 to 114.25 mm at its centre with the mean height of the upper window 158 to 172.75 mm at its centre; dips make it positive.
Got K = -4.1 mm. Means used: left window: 40.3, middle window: 46.8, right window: 45.6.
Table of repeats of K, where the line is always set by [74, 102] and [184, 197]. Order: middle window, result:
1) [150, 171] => -3.7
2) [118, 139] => -1.8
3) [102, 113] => 3.3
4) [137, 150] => -1.8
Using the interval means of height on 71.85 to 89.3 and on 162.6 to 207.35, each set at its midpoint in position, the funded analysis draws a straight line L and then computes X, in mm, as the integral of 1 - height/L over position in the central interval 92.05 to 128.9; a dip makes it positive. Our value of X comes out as 2.5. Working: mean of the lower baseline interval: 48.7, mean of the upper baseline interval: 37.6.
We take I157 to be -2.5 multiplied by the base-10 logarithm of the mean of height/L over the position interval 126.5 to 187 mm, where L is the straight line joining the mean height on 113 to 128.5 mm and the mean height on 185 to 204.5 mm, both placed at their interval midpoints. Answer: -0.16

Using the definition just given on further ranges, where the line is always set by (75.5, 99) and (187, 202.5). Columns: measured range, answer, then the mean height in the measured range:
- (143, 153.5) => -0.22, 46.9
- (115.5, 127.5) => -0.12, 47.9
